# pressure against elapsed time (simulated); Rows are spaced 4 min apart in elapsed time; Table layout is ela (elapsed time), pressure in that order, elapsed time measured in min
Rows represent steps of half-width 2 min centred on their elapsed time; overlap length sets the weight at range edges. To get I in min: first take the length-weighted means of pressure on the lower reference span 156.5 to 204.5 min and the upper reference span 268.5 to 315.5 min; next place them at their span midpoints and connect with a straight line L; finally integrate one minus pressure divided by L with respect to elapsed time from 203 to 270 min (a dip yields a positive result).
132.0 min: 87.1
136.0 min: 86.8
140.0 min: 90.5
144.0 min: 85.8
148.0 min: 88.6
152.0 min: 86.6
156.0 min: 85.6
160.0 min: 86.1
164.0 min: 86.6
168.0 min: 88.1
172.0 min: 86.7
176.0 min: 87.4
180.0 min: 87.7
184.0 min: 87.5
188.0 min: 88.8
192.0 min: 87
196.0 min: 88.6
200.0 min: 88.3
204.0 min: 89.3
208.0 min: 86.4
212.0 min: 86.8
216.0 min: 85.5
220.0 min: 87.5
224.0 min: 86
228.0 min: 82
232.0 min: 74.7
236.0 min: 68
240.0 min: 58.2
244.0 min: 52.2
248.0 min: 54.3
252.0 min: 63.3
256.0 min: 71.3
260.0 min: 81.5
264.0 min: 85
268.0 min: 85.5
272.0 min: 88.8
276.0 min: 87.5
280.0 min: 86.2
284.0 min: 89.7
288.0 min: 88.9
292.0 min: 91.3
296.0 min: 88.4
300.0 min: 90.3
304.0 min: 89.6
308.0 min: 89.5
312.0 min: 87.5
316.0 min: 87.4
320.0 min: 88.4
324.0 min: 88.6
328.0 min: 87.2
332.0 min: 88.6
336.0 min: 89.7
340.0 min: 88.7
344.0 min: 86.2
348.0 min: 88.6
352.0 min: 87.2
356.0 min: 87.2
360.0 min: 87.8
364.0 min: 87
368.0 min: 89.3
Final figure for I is 9.12 min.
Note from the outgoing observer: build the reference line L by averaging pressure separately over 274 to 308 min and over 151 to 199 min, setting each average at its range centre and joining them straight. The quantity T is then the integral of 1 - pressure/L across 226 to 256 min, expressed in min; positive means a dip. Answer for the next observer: 7.86 min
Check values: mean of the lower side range 87.3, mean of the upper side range 89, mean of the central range 65.1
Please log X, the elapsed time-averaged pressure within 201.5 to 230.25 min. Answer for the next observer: 86.2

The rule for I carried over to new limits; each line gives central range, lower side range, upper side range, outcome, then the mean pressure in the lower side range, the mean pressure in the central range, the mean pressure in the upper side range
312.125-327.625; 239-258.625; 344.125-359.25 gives -1.7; 60.6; 88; 87.5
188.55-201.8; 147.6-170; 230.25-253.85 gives -2.1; 86.8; 88.1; 61.6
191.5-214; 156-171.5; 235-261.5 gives -3.5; 86.7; 87.8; 63.6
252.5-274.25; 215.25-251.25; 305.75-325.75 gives -1.0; 71.3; 81.2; 88.3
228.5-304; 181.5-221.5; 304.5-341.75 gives 8.2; 87.6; 78.4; 88.4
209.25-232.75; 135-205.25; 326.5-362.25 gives 0.9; 87.5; 84.3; 87.9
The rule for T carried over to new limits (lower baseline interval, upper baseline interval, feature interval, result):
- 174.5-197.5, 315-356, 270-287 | -0.03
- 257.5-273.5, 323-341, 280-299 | -0.71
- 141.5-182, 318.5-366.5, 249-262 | 2.50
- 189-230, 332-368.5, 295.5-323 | -0.36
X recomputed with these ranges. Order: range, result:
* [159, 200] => 87.5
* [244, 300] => 80.9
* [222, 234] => 80.9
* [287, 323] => 89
